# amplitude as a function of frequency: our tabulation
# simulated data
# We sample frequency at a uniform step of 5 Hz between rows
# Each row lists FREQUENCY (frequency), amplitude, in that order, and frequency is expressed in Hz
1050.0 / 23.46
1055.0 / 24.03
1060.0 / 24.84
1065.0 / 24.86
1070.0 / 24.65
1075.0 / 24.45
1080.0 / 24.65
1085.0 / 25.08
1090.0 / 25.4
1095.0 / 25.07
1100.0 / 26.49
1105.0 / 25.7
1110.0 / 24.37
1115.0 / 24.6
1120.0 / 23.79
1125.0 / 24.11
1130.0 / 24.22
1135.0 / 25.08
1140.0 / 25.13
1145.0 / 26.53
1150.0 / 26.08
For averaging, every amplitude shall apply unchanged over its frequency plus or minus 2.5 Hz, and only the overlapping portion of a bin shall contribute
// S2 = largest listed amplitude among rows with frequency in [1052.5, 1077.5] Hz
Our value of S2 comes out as 24.86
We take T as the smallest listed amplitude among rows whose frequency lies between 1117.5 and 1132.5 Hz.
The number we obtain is 23.79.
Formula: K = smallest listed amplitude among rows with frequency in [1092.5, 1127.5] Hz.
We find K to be 23.79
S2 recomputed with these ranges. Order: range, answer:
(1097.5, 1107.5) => 26.49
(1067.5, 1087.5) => 25.08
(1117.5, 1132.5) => 24.22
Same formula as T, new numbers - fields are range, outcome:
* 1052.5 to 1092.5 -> 24.03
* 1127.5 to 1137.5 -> 24.22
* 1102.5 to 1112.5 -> 24.37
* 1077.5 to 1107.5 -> 24.65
